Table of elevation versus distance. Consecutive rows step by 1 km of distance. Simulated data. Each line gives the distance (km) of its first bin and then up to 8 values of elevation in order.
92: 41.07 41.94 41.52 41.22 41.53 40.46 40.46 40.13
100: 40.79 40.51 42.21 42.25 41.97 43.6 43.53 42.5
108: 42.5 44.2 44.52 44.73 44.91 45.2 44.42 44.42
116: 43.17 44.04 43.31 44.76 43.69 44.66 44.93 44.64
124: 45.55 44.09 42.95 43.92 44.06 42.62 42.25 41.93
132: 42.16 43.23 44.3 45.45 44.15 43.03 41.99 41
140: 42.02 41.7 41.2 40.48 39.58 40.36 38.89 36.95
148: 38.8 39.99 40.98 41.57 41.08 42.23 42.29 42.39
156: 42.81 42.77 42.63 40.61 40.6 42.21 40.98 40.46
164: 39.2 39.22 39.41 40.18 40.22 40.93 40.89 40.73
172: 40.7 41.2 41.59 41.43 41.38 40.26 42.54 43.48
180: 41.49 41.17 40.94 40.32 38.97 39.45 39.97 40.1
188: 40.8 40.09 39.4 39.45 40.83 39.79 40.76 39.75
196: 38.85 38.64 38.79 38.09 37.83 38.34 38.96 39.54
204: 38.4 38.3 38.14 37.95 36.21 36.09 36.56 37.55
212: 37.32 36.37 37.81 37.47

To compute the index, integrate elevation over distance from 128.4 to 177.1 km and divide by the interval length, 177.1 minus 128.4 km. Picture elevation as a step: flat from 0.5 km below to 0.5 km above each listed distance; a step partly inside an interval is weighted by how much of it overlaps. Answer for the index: 41.3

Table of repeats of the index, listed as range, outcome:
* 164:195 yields 40.6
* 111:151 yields 42.7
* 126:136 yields 43.3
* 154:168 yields 41.1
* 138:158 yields 41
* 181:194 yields 40.1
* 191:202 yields 39.2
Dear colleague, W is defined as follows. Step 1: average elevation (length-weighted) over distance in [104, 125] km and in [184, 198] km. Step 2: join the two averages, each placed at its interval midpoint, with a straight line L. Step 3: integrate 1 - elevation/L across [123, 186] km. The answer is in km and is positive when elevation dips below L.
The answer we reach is 0.5 km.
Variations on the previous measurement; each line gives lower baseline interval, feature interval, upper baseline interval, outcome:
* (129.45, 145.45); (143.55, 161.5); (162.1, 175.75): 0.2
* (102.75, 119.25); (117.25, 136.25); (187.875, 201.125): -0.4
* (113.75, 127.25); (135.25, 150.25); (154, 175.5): 0.6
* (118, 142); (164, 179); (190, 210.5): -0.1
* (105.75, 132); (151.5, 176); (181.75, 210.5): 0.0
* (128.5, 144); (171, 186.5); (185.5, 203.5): -0.3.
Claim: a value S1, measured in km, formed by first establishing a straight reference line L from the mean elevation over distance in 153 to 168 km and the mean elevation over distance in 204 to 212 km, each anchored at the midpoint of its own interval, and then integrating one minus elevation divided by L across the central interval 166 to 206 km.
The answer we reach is -1.02 km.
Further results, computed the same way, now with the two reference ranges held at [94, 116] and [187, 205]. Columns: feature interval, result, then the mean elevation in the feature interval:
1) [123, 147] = -0.5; 42.4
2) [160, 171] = 0.0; 40.4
